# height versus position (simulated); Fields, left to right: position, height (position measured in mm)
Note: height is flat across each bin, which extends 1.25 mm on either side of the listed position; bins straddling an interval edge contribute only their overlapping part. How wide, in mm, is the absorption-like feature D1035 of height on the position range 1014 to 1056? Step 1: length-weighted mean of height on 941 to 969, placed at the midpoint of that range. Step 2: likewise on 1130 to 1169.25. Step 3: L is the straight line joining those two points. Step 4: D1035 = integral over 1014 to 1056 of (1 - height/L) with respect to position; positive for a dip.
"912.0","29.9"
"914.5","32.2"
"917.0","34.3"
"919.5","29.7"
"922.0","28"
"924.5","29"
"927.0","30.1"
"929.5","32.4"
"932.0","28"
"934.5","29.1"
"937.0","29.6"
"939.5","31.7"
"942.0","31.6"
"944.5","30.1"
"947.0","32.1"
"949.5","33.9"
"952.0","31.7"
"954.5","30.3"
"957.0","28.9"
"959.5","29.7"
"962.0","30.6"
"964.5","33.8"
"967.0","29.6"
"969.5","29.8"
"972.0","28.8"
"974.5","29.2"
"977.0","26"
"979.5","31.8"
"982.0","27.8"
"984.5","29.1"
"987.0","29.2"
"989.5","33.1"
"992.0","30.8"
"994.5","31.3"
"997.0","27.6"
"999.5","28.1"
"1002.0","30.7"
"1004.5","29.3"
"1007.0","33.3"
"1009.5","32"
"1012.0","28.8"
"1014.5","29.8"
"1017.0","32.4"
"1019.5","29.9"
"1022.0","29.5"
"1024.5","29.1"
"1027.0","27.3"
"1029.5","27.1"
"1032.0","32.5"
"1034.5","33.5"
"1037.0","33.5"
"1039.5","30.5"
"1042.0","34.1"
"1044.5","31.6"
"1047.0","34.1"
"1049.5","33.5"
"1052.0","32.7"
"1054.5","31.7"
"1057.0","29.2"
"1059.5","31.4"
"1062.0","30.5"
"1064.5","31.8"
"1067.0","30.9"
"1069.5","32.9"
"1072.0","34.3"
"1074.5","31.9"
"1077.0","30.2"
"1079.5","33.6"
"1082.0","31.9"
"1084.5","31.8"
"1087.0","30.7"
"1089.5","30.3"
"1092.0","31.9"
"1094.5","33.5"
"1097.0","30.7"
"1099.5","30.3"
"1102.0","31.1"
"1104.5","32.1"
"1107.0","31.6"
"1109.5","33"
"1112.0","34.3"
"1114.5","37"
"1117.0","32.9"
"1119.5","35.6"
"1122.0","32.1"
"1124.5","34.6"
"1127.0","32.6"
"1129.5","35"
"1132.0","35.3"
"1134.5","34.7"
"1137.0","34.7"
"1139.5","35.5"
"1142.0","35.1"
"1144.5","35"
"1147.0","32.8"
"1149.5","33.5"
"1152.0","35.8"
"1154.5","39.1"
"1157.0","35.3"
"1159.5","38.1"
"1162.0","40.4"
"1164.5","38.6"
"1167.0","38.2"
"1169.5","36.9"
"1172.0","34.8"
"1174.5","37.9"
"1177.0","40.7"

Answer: 2.3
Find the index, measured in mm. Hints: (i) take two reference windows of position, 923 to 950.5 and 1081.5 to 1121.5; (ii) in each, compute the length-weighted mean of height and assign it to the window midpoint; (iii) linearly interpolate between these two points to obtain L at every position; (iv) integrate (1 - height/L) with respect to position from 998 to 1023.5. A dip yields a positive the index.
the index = 0.9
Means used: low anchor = 30.6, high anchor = 32.4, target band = 30.3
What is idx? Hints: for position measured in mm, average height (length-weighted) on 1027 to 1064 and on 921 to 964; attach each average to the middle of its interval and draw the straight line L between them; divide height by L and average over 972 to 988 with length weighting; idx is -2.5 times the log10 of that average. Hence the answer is 0.08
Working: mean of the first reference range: 30.5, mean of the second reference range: 31.7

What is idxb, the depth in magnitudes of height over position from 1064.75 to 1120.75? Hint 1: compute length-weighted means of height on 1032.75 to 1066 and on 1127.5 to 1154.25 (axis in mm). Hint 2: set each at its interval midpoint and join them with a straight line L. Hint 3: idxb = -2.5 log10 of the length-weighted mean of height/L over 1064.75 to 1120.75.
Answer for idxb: 0.03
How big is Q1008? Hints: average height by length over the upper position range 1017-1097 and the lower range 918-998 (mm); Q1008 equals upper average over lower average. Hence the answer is 1.05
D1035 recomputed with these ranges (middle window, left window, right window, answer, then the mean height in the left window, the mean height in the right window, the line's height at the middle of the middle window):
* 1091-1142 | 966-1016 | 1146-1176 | 2.25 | 29.8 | 36.8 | 35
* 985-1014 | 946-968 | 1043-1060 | 1.15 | 31.2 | 32.1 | 31.6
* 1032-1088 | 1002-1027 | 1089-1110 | -2.02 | 30.3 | 31.6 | 31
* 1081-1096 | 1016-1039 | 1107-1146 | 0.56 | 30.5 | 34.4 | 32.9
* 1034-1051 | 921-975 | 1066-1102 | -0.87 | 30.4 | 31.8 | 31.3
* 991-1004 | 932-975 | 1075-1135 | 0.64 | 30.6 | 32.7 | 31.2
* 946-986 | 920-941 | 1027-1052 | 0.41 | 29.8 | 32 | 30.5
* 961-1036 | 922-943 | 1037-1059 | 2.91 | 30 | 32.2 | 31.3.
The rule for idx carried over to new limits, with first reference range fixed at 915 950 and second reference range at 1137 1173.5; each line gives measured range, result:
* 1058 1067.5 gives 0.095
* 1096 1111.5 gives 0.111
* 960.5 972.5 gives 0.032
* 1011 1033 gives 0.116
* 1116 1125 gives 0.053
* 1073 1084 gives 0.079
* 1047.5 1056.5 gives 0.040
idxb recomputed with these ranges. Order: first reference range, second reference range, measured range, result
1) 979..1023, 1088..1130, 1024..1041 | 0.01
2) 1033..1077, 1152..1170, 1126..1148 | 0.06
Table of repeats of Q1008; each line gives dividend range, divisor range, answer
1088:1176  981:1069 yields 1.12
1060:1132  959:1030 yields 1.09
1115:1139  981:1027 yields 1.14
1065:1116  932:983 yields 1.06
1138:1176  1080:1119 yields 1.13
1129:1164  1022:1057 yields 1.14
